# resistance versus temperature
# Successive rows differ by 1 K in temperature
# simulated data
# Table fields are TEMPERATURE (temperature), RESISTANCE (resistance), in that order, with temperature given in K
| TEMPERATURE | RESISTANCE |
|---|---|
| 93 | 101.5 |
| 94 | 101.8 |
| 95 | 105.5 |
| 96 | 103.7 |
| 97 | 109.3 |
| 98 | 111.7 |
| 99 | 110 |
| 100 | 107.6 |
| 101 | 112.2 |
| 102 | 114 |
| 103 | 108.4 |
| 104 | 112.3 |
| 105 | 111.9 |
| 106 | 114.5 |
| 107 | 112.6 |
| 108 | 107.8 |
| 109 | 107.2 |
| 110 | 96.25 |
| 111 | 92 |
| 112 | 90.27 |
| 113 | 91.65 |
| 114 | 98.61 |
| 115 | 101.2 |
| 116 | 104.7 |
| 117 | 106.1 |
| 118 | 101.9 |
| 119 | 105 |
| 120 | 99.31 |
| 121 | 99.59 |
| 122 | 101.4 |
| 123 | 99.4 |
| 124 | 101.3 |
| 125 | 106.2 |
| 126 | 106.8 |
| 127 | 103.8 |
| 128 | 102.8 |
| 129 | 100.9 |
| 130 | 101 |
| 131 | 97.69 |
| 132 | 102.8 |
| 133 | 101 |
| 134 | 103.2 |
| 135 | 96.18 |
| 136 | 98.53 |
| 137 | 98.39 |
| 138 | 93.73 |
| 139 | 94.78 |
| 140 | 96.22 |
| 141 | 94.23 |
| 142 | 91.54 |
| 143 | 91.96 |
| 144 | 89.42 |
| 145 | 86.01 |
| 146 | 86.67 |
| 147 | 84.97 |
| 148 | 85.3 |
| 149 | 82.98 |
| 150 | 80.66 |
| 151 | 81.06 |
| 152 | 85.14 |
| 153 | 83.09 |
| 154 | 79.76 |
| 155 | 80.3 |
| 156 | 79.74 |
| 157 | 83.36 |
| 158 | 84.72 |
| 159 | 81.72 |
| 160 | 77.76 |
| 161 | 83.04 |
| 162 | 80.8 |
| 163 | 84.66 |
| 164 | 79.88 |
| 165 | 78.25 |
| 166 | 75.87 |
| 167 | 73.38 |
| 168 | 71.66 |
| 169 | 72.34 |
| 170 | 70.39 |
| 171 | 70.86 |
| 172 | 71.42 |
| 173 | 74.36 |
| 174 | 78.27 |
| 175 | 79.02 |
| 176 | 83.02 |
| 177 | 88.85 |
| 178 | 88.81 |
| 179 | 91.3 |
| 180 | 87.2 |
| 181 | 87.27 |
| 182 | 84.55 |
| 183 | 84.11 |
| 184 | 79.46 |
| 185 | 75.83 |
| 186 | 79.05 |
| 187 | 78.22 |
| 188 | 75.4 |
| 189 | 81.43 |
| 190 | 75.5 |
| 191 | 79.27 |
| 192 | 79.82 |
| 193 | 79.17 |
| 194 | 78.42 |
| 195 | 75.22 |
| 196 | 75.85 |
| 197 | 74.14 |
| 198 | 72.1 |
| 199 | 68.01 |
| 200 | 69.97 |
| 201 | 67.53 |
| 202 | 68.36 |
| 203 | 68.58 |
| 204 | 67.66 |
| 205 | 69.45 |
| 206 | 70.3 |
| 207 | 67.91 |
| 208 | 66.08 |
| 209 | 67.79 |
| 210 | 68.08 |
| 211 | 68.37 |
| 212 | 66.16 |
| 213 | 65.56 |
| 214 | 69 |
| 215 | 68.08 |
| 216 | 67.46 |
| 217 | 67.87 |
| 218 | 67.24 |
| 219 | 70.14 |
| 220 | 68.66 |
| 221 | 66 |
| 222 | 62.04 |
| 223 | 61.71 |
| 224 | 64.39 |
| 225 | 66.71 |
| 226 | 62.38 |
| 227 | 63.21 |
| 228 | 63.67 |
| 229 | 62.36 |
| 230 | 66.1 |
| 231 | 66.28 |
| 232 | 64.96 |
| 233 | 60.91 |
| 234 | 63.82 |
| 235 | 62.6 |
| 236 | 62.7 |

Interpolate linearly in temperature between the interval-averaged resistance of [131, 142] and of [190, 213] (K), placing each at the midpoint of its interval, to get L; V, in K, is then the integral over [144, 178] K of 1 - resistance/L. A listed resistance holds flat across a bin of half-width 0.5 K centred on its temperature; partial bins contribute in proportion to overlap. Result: 2.9 K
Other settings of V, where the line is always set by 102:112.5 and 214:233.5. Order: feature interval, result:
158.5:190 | 1.07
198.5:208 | 0.52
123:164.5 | 1.05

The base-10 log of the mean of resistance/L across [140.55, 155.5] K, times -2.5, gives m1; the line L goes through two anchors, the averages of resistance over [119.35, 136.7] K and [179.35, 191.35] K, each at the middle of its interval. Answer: 0.10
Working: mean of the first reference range 101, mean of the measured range 85.5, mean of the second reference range 80.8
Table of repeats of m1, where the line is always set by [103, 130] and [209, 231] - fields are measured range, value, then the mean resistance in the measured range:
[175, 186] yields -0.06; 84.5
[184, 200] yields -0.01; 76.4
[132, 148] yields 0.01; 93.8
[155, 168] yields 0.09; 79.9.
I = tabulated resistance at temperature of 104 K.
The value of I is 112.3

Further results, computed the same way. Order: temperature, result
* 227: 63.21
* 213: 65.56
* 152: 85.14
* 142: 91.54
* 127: 103.8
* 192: 79.82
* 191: 79.27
